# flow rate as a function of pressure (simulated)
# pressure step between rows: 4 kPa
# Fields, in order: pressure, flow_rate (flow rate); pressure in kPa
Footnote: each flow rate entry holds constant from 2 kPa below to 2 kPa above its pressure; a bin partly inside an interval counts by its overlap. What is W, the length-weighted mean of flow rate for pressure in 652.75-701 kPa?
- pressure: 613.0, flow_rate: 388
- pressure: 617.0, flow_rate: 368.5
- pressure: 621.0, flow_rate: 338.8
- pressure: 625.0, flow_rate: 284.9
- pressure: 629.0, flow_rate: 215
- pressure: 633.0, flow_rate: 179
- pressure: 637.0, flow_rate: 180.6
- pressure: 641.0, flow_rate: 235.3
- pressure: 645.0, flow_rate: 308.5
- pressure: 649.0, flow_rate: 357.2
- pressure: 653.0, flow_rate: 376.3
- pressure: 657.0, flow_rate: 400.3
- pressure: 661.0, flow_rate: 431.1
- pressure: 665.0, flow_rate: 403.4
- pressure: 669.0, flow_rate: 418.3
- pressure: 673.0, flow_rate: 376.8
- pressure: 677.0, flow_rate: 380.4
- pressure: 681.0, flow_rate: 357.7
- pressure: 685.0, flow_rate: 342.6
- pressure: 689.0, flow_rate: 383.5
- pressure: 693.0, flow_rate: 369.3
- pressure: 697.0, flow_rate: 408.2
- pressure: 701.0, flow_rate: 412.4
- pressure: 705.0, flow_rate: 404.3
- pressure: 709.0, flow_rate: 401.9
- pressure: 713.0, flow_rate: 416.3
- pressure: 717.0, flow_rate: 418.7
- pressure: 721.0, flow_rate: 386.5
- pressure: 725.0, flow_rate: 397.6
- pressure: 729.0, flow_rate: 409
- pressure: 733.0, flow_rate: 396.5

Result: 389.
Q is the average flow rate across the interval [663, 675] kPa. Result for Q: 400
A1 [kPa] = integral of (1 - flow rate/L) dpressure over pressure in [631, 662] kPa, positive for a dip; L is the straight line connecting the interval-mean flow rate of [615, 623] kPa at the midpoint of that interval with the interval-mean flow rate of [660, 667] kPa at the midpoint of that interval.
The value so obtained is 7.1 kPa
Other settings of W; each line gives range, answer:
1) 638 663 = 345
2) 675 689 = 364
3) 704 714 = 407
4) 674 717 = 389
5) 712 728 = 404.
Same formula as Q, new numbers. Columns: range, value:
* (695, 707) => 408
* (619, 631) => 280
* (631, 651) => 252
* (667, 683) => 383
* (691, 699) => 389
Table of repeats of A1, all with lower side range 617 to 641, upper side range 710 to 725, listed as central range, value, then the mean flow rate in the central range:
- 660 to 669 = -2.99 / 416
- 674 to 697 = -1.43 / 371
